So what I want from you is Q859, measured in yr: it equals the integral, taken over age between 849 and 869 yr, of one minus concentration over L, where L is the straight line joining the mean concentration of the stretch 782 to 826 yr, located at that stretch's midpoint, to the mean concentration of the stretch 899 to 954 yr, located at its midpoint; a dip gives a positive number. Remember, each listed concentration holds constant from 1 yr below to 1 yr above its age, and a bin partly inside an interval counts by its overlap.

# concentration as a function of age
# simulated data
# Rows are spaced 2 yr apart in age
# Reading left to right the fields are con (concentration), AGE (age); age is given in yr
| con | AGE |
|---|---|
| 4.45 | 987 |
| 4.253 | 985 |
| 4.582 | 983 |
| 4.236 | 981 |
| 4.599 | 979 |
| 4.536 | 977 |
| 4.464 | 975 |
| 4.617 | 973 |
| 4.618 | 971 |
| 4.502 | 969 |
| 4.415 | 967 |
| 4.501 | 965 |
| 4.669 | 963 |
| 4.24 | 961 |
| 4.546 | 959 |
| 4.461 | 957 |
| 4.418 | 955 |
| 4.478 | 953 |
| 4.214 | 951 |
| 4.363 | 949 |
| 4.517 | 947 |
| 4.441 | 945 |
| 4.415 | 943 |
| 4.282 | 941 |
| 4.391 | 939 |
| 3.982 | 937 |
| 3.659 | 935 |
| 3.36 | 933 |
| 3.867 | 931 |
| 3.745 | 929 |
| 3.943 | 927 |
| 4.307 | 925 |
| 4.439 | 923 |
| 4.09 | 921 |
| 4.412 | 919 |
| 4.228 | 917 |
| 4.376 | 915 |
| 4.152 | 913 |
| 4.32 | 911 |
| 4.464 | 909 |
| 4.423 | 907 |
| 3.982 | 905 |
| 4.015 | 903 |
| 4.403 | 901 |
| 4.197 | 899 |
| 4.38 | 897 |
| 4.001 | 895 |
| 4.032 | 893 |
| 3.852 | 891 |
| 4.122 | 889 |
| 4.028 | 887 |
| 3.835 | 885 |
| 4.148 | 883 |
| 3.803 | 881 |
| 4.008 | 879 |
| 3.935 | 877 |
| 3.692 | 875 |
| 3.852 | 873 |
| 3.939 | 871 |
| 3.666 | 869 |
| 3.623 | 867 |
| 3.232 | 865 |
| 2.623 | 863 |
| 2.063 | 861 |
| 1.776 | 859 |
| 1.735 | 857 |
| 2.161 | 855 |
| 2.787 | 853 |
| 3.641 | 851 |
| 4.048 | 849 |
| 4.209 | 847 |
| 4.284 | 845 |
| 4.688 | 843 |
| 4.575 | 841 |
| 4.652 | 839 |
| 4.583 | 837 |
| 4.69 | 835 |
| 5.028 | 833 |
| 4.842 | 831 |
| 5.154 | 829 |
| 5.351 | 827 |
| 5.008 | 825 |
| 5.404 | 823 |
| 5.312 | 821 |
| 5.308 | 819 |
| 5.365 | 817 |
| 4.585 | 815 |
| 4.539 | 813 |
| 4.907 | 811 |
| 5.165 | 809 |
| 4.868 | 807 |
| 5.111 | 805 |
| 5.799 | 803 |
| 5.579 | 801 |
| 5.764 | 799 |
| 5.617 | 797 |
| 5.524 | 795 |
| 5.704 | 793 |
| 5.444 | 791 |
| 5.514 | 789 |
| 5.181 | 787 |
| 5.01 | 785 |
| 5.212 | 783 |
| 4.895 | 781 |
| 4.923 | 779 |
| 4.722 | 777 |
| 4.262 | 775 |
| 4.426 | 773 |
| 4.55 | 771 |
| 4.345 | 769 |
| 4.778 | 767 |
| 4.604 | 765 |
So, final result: 8.5 yr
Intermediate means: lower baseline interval 5.27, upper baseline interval 4.2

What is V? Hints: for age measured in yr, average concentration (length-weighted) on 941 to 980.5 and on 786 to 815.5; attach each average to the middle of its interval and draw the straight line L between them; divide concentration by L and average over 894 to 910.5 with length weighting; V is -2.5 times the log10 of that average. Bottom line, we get 0.13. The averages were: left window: 5.3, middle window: 4.24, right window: 4.47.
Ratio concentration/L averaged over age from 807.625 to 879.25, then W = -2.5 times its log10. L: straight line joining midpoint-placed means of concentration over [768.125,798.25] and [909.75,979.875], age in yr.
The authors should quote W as 0.16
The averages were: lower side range 5.03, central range 4.13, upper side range 4.3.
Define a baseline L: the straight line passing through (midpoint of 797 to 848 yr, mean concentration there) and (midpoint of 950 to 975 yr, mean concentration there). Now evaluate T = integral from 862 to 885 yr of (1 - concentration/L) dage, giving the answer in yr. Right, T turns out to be 5.35 yr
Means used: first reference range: 5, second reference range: 4.47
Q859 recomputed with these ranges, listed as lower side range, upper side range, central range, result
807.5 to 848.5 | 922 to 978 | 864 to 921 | 6.53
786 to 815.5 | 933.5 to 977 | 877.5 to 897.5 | 3.23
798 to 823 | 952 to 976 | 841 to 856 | 3.82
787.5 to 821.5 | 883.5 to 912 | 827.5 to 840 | 0.24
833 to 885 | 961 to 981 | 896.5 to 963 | -0.64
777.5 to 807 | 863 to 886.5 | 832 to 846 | -0.63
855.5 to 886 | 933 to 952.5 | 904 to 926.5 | -2.43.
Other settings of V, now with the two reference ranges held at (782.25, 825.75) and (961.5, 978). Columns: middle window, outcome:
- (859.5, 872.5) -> 0.50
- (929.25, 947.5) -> 0.15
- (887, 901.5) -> 0.18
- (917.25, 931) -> 0.15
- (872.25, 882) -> 0.27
